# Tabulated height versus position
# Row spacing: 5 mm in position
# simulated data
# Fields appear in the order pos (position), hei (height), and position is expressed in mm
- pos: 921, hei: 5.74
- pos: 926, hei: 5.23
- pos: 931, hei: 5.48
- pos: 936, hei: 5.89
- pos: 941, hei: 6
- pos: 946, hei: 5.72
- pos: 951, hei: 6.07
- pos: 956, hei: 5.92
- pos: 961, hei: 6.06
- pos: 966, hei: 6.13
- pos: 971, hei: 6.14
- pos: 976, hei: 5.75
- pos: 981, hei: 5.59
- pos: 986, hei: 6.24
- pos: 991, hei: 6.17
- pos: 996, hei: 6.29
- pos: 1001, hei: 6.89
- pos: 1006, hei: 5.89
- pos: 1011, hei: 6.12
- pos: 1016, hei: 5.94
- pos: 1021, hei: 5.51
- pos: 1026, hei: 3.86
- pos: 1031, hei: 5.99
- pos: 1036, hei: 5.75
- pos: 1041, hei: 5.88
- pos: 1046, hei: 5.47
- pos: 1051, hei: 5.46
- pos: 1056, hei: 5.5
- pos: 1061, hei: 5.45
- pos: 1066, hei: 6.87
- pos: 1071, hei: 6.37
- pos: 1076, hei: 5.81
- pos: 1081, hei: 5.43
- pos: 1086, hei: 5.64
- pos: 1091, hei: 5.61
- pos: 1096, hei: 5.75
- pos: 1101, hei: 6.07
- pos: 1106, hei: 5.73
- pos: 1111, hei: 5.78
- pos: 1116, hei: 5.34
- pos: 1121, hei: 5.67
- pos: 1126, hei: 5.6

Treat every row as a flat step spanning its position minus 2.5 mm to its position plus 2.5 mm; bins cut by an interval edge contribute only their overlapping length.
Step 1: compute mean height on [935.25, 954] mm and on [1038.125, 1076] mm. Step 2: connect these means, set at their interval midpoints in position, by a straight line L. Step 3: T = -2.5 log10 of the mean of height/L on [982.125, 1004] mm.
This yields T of -0.08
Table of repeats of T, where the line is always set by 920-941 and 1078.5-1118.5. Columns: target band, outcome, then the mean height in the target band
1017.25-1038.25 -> 0.07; 5.31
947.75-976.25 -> -0.07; 6.02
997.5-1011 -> -0.13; 6.33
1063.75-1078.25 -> -0.12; 6.35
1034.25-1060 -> 0.01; 5.6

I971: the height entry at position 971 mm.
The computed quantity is 6.14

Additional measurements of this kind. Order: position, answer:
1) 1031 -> 5.99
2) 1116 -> 5.34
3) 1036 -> 5.75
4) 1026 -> 3.86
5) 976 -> 5.75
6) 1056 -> 5.5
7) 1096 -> 5.75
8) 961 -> 6.06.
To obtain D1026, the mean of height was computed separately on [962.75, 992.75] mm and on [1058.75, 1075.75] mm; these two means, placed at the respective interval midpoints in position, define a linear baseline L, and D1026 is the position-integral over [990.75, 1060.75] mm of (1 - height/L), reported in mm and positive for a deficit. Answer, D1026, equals 4.1 mm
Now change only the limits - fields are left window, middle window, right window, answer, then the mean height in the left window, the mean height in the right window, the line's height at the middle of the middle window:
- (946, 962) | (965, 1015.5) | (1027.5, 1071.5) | -1.83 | 5.97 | 5.79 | 5.9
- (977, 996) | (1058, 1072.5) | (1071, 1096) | -1.08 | 6.02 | 5.71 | 5.77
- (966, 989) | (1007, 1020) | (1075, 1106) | -0.16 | 5.96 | 5.71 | 5.88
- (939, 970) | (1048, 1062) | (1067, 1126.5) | 0.86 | 5.99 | 5.77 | 5.83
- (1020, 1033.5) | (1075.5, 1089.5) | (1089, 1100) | 0.05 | 5.08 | 5.74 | 5.62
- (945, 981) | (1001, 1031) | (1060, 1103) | 1.54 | 5.95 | 5.9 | 5.93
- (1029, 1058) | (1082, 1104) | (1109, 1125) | -0.49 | 5.67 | 5.59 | 5.62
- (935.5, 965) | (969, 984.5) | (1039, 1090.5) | 0.19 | 5.96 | 5.78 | 5.92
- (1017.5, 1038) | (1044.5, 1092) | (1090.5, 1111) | -1.64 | 5.3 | 5.81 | 5.58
